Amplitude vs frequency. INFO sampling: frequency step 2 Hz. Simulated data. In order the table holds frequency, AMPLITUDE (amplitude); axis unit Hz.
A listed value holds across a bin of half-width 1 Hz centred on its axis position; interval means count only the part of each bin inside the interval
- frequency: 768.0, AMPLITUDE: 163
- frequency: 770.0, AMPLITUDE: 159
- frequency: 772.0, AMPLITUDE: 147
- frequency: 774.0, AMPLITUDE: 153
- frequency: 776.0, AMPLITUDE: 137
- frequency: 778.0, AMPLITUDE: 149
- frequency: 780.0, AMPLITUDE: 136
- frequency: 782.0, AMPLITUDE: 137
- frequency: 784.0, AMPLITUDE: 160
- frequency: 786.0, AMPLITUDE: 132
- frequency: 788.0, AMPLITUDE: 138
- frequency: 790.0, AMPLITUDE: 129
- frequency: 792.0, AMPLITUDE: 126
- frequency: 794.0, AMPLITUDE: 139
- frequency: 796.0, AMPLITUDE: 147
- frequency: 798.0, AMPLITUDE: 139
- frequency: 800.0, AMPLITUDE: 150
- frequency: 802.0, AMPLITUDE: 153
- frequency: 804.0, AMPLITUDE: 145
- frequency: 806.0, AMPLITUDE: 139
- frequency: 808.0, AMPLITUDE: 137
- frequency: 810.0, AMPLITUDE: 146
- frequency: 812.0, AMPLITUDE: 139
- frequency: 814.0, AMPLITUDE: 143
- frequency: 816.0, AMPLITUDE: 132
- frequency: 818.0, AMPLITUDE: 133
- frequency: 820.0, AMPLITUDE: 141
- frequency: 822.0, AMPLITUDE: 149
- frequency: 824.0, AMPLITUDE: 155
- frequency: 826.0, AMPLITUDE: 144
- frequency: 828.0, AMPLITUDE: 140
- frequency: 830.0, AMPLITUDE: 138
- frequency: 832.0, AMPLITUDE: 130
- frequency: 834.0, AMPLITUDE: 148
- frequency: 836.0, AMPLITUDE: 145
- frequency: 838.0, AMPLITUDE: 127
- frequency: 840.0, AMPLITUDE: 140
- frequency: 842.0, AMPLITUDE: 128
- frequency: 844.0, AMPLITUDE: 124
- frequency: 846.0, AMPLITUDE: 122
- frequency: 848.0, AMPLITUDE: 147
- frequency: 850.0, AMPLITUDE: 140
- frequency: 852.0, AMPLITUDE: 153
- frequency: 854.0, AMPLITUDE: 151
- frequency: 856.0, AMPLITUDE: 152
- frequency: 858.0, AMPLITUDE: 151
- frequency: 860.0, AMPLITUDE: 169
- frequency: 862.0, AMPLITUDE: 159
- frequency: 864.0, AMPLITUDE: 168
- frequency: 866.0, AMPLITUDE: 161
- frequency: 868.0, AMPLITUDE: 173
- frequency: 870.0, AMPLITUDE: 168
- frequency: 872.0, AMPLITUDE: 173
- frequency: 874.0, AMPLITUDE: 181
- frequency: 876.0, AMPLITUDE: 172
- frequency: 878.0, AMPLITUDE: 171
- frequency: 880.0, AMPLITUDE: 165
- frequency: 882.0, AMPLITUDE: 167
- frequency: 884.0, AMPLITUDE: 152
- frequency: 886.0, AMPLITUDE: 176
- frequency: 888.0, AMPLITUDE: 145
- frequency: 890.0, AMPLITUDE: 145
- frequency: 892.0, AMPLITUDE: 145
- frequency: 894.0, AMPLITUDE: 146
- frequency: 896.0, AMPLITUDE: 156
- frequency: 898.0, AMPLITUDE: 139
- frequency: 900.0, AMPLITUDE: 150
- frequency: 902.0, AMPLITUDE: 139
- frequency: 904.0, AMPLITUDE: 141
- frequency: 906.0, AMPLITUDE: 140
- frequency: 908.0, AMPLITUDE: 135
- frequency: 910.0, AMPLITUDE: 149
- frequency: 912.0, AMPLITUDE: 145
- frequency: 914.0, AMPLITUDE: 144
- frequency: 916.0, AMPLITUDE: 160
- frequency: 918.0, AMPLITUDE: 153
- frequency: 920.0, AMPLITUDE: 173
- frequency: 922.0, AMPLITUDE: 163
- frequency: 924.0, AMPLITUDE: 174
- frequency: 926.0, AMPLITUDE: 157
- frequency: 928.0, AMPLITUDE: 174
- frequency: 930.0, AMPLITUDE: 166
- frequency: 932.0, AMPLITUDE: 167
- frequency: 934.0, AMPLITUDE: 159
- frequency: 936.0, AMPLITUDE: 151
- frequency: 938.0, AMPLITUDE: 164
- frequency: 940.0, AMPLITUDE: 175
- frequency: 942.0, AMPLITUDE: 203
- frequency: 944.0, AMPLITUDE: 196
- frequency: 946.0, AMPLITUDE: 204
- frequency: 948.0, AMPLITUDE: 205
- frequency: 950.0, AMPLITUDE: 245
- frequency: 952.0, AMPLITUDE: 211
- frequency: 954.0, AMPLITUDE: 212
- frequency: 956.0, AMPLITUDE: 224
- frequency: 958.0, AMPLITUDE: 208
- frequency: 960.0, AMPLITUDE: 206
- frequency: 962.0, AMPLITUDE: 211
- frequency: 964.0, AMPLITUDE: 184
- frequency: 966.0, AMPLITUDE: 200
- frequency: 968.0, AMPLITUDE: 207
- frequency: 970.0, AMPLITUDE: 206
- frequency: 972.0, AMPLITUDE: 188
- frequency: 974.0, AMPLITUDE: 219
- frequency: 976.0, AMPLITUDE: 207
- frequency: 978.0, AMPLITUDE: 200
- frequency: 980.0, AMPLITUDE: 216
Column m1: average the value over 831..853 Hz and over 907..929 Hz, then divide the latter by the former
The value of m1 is 1.15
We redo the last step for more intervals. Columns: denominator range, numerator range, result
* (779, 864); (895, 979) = 1.26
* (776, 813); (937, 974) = 1.44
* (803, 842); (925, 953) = 1.31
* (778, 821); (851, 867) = 1.13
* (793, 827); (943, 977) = 1.45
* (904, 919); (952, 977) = 1.41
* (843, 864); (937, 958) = 1.38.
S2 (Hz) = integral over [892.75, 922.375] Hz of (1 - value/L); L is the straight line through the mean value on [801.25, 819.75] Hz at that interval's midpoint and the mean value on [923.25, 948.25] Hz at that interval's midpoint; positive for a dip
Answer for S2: 3.4 Hz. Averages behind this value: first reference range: 141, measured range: 149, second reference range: 176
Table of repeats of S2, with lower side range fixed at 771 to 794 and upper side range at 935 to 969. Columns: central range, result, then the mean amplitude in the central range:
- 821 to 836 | 1.2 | 144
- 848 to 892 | 2.7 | 161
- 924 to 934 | 1.4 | 166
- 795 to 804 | 0.0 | 147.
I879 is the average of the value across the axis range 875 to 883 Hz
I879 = 169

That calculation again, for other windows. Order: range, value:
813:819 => 136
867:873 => 171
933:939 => 158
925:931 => 166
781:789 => 142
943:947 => 200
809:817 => 140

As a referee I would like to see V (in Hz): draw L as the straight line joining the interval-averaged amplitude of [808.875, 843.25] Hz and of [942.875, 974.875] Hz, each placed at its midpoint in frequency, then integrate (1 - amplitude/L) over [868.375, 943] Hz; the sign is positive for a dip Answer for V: 8.6 Hz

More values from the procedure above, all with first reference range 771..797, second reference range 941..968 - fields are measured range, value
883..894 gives 1.8 Hz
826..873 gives 5.3 Hz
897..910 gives 3.2 Hz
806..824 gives 1.4 Hz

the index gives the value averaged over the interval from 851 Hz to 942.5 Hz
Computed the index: 159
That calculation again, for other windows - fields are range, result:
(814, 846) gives 138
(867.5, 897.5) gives 162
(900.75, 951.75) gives 168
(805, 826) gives 142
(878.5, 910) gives 150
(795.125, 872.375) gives 146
